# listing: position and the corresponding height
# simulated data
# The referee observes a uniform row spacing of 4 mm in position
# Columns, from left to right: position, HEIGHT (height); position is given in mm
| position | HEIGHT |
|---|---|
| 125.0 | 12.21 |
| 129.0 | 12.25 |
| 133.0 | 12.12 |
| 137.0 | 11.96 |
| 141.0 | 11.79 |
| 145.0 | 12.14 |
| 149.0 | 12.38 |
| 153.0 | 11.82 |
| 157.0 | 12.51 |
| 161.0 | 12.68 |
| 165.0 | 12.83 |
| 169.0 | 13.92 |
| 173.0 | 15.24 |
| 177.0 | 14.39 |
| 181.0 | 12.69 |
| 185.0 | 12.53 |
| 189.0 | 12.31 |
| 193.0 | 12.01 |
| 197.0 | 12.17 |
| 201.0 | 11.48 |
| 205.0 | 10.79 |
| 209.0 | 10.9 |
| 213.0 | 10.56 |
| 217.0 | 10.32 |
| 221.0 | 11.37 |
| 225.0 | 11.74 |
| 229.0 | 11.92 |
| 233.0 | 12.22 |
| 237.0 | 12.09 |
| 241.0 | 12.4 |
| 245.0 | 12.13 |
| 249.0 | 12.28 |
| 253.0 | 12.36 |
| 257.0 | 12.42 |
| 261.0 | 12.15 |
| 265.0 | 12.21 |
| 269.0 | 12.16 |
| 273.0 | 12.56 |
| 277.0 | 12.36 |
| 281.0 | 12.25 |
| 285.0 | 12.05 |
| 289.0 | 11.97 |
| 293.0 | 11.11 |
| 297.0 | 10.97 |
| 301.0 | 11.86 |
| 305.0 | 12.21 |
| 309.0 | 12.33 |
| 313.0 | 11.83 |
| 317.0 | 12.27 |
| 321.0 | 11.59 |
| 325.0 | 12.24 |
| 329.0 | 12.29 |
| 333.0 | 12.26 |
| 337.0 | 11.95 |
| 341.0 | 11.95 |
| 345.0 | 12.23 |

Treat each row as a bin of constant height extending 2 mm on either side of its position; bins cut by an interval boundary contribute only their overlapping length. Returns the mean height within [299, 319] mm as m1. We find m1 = 12.1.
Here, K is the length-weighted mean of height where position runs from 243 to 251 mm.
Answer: 12.2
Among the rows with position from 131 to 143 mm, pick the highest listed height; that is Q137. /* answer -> 12.12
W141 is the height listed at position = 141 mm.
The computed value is 11.79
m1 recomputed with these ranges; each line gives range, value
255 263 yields 12.3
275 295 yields 11.9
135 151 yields 12.1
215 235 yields 11.5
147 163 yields 12.3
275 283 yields 12.3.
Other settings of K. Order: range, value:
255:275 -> 12.3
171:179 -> 14.8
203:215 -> 10.8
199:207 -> 11.1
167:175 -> 14.6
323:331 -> 12.3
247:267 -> 12.3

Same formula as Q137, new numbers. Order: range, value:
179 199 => 12.69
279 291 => 12.25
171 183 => 15.24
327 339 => 12.29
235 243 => 12.4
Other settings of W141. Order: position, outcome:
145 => 12.14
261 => 12.15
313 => 11.83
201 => 11.48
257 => 12.42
